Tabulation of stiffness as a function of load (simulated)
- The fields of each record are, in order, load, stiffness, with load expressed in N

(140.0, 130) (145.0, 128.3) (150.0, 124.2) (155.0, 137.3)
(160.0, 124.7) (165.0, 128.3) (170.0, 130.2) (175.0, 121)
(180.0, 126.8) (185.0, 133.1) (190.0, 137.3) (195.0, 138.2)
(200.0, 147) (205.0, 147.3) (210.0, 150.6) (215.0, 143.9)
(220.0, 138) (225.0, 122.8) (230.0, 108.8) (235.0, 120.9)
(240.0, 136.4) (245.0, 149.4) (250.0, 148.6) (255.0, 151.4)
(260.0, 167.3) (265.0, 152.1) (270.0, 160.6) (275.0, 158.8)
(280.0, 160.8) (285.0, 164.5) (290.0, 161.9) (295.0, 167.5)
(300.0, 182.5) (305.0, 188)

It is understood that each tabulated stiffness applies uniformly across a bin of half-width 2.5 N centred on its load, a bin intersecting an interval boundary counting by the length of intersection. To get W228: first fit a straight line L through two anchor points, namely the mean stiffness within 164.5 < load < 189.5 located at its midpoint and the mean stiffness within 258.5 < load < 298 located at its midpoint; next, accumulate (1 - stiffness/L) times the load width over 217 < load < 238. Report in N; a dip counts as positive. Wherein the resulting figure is 3.1 N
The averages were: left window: 129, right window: 162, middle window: 123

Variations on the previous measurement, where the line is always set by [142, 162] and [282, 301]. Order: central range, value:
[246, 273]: 0.5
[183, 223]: 0.3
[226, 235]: 2.2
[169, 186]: 1.1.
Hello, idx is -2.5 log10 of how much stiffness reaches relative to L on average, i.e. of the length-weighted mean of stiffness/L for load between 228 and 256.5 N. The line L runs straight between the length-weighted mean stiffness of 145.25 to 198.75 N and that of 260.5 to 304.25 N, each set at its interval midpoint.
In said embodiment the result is 0.13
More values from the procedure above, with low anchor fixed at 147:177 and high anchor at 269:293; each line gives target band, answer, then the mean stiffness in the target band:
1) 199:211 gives -0.06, 148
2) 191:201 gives -0.03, 141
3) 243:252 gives 0.02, 149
